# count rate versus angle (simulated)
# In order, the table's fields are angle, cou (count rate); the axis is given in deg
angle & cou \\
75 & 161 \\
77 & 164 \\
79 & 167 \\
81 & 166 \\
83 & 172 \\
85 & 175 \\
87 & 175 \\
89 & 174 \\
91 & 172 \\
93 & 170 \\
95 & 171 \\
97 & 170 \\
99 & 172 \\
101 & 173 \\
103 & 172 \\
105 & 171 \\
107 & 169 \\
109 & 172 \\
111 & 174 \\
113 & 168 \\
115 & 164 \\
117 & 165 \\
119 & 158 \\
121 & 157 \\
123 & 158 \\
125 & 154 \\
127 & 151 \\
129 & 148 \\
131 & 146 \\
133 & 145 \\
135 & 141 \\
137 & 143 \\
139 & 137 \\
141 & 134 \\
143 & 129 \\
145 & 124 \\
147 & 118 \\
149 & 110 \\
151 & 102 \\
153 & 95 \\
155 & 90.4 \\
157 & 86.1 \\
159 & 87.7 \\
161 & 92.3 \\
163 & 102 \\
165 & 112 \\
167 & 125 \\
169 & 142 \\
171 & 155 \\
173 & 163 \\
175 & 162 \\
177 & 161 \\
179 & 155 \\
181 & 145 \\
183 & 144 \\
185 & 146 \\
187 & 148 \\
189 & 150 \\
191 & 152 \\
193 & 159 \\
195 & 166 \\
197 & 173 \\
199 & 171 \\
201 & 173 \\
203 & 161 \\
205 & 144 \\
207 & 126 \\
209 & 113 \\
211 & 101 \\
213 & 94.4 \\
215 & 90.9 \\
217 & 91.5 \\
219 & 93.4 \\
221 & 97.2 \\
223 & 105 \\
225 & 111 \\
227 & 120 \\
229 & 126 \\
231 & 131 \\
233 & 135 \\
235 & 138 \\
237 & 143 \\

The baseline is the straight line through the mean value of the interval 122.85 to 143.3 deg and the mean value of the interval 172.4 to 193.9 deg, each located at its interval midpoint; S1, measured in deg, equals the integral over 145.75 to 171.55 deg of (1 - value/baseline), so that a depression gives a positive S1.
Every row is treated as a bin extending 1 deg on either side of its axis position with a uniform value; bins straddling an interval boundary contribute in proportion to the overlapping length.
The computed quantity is 7.00 deg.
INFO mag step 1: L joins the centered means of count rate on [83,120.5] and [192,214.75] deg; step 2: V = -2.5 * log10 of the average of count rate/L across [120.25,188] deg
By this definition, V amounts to 0.17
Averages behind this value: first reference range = 170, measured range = 133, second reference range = 142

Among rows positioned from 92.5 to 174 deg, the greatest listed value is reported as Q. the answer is 174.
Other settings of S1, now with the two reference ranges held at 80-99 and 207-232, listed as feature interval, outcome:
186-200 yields -4.65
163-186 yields -2.73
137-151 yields 1.91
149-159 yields 3.24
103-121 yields -0.76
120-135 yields 0.22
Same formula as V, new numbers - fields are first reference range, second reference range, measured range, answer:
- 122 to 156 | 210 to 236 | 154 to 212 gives -0.16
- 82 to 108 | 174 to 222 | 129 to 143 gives 0.13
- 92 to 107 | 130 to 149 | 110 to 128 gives -0.06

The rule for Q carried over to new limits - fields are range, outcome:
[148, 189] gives 163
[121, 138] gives 158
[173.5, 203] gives 173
